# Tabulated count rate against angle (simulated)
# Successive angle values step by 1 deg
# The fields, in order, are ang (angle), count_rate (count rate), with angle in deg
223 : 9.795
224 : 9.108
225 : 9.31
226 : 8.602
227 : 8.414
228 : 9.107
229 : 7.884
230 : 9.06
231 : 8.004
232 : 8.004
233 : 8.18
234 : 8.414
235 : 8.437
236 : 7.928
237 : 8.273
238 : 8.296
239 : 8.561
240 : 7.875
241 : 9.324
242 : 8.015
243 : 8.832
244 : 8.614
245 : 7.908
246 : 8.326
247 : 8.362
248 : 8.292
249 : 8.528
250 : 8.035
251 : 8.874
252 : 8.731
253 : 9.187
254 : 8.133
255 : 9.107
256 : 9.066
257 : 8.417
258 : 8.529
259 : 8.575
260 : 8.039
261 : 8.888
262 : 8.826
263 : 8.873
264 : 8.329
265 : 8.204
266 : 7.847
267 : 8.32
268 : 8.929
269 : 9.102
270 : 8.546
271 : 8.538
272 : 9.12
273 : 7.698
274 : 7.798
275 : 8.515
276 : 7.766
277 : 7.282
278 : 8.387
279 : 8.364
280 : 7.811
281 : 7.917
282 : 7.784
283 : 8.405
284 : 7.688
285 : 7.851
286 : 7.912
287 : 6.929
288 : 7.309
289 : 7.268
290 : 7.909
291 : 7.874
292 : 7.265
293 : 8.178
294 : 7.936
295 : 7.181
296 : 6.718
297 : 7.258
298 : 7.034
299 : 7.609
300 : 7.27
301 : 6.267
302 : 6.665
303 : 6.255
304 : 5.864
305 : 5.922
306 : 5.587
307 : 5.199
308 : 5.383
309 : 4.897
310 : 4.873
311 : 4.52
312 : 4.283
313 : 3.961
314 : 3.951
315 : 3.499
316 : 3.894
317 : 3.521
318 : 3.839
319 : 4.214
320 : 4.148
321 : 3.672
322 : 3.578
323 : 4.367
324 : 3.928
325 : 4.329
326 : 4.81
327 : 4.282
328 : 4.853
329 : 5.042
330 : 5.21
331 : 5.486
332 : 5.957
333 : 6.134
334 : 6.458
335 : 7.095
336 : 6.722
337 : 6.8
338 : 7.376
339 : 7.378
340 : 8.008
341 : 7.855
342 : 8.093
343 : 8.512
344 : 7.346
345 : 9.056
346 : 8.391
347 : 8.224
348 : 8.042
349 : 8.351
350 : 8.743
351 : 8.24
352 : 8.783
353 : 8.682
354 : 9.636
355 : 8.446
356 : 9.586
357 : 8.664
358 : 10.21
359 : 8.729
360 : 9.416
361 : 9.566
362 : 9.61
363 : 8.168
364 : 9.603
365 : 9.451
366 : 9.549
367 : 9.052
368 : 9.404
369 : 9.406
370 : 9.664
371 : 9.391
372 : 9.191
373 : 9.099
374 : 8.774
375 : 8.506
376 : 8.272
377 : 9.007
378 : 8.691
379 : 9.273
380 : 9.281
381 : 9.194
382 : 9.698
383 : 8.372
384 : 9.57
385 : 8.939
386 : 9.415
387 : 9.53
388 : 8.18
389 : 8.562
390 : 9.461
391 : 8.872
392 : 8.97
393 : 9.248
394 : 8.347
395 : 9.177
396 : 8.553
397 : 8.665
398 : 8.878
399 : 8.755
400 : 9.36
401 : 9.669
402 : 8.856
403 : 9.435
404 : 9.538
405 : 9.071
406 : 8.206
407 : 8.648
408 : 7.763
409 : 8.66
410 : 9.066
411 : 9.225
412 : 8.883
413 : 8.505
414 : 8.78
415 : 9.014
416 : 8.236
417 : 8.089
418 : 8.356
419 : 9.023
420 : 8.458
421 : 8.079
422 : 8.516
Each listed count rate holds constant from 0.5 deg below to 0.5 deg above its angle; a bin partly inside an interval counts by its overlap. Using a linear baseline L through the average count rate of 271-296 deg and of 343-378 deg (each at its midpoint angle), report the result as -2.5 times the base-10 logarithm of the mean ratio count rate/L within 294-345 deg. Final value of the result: 0.41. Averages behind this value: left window 7.83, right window 8.94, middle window 5.72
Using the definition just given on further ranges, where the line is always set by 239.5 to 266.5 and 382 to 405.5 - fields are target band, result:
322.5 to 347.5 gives 0.34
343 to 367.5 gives 0.00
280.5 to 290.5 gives 0.12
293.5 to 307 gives 0.28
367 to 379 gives -0.01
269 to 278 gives 0.05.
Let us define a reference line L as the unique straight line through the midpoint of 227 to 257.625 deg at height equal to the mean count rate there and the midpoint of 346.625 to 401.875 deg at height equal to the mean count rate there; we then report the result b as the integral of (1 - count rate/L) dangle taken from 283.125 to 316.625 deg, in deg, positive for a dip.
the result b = 9.1 deg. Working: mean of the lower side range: 8.46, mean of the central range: 6.32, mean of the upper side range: 9.02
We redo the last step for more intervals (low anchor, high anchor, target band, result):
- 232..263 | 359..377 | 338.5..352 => 1.3 deg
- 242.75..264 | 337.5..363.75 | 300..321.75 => 9.5 deg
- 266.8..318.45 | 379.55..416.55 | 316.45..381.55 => 3.7 deg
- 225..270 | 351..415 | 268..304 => 4.0 deg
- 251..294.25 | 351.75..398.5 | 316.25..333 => 8.1 deg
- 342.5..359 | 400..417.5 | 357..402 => -1.8 deg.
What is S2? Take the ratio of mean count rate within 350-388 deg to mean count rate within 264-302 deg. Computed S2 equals 1.17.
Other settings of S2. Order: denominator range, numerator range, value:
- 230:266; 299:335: 0.59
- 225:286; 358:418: 1.07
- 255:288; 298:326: 0.59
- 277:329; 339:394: 1.48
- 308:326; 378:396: 2.18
